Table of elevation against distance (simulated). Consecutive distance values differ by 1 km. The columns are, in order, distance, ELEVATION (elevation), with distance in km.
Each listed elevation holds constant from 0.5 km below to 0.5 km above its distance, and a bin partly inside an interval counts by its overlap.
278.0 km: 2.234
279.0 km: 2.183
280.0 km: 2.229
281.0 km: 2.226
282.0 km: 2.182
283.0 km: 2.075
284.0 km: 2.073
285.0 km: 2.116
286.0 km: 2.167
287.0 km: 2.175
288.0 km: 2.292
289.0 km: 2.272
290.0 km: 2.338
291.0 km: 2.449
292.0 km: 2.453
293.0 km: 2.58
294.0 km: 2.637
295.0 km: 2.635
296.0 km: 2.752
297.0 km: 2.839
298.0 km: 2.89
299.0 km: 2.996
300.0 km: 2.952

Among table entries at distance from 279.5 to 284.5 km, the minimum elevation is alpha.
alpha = 2.073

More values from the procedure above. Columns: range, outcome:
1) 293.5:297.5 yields 2.635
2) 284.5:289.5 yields 2.116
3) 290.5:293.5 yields 2.449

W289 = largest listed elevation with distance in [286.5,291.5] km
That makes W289 2.449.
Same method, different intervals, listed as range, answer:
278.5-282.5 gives 2.229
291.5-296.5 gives 2.752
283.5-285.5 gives 2.116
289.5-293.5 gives 2.58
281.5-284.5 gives 2.182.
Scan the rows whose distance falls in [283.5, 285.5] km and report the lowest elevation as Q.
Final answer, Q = 2.073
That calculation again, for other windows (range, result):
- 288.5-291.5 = 2.272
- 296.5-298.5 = 2.839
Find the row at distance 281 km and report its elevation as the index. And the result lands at 2.226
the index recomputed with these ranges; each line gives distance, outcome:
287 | 2.175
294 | 2.637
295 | 2.635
